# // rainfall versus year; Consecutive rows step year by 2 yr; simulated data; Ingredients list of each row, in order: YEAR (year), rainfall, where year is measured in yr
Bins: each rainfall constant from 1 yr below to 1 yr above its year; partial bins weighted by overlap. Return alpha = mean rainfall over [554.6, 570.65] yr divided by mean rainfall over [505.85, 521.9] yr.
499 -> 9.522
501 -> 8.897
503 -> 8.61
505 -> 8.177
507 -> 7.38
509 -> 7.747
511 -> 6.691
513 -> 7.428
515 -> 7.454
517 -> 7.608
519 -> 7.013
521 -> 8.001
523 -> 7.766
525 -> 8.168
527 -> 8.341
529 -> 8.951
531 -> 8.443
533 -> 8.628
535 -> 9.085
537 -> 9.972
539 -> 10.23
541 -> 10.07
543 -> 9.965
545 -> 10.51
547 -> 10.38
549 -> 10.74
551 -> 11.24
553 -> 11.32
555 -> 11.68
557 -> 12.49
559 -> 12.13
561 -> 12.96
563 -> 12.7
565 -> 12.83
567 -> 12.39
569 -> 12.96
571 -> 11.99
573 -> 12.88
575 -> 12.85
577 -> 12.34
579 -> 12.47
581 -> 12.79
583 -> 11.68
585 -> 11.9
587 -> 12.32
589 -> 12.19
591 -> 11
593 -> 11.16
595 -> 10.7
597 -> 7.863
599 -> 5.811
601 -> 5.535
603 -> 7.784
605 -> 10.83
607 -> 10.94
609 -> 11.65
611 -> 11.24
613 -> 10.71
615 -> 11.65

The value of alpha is 1.7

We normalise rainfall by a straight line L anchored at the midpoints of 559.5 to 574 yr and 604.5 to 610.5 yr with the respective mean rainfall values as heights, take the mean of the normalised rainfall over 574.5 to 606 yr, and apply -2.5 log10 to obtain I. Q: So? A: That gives 0.127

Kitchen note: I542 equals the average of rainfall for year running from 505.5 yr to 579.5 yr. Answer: 10.1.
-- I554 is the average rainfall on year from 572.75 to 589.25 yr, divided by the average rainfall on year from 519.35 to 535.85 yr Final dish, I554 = 1.48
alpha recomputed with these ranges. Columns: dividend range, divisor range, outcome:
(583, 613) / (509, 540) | 1.23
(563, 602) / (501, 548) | 1.32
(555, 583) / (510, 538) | 1.55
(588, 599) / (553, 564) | 0.83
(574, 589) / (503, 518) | 1.63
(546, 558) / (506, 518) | 1.53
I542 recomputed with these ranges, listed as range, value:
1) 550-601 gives 11.6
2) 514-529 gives 7.84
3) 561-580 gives 12.6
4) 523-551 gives 9.5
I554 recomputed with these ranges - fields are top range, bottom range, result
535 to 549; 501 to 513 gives 1.30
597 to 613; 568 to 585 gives 0.73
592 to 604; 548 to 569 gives 0.67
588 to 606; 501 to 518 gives 1.19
